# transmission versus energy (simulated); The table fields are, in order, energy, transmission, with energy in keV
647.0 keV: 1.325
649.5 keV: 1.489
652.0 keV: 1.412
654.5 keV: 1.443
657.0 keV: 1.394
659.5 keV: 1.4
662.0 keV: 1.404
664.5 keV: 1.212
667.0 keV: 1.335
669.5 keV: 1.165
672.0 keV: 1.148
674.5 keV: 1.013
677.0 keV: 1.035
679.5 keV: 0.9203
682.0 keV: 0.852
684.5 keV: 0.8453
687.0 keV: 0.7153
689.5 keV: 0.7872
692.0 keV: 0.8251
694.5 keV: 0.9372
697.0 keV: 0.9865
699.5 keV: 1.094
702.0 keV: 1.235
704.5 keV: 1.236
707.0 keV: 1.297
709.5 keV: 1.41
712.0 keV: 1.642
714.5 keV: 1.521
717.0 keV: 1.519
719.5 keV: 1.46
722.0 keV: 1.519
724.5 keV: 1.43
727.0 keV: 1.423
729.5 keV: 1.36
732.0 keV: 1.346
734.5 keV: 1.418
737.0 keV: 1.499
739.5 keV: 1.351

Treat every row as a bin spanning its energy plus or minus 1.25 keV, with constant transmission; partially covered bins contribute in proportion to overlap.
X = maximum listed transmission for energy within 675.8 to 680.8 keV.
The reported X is 1.035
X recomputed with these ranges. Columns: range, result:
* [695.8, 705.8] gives 1.236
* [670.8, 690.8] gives 1.148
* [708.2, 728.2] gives 1.642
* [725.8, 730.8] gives 1.423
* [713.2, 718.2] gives 1.521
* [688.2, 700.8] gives 1.094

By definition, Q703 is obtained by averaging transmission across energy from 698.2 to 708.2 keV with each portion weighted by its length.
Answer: 1.21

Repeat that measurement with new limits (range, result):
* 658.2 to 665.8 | 1.34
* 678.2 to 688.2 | 0.835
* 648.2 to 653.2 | 1.45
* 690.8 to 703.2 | 1.02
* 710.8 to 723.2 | 1.53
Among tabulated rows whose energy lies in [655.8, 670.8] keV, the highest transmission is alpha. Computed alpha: 1.404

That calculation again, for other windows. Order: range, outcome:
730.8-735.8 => 1.418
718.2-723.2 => 1.519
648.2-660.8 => 1.489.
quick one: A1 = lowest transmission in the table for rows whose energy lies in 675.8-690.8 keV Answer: 0.7153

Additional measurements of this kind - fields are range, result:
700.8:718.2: 1.235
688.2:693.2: 0.7872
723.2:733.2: 1.346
